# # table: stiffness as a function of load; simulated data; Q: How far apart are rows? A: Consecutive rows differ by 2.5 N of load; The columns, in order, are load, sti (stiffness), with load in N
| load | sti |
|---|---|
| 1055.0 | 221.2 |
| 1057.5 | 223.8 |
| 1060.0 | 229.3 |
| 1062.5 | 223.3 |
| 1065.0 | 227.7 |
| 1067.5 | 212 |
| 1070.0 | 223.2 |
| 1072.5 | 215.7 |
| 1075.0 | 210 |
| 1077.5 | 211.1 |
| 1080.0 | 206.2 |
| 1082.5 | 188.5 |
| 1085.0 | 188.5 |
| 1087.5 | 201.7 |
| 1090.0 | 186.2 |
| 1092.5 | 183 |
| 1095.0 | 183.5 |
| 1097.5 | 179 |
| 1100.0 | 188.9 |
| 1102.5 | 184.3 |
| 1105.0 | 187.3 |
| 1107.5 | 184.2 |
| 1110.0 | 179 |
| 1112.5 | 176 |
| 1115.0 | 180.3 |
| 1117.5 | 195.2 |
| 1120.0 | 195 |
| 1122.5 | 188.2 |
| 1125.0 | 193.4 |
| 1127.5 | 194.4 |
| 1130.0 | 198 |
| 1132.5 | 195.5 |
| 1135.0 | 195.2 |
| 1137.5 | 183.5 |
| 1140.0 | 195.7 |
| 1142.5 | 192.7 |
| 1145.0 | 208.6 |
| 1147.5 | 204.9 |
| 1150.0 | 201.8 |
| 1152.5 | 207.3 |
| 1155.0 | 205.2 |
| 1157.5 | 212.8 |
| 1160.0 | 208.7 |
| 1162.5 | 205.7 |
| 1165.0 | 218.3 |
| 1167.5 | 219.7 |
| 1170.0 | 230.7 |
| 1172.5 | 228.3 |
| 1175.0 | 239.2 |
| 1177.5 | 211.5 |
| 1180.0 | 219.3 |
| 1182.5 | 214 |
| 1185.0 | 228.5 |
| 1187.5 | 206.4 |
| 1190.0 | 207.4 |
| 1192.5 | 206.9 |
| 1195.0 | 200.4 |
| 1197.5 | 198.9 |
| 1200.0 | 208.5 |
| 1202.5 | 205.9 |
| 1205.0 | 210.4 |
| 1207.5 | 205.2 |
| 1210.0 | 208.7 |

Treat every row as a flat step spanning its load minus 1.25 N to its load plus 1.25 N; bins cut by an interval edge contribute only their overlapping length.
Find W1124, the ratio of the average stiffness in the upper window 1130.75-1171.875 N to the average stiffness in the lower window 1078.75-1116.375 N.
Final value 1.1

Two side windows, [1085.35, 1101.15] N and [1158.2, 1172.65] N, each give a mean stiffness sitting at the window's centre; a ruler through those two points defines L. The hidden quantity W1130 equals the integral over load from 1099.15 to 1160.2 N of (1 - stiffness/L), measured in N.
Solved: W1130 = 2.6 N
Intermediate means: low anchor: 187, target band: 194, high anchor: 218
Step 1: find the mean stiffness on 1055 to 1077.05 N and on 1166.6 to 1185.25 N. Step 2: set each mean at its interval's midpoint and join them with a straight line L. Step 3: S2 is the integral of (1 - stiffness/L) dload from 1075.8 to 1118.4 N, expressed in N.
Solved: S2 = 6.29 N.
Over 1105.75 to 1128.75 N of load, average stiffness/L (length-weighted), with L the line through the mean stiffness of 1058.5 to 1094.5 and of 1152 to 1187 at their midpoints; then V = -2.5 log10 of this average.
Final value 0.13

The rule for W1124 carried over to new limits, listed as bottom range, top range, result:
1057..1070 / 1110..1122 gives 0.83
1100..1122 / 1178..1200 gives 1.13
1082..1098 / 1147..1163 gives 1.10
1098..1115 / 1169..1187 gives 1.22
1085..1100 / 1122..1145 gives 1.04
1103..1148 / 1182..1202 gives 1.09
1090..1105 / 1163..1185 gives 1.21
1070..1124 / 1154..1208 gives 1.11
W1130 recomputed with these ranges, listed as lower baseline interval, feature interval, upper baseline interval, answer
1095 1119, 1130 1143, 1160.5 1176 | 0.6 N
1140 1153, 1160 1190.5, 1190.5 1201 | -2.4 N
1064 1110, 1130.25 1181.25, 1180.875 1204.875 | -1.1 N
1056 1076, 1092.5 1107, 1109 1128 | 1.1 N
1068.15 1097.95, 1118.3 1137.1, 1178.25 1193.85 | 1.0 N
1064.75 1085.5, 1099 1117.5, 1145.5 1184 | 2.4 N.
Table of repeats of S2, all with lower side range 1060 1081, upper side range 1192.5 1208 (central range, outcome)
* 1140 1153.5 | 0.5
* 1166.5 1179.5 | -1.1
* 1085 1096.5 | 1.4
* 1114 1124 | 1.1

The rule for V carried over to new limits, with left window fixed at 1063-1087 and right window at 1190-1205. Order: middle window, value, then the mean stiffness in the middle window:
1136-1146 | 0.07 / 195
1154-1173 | -0.05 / 216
